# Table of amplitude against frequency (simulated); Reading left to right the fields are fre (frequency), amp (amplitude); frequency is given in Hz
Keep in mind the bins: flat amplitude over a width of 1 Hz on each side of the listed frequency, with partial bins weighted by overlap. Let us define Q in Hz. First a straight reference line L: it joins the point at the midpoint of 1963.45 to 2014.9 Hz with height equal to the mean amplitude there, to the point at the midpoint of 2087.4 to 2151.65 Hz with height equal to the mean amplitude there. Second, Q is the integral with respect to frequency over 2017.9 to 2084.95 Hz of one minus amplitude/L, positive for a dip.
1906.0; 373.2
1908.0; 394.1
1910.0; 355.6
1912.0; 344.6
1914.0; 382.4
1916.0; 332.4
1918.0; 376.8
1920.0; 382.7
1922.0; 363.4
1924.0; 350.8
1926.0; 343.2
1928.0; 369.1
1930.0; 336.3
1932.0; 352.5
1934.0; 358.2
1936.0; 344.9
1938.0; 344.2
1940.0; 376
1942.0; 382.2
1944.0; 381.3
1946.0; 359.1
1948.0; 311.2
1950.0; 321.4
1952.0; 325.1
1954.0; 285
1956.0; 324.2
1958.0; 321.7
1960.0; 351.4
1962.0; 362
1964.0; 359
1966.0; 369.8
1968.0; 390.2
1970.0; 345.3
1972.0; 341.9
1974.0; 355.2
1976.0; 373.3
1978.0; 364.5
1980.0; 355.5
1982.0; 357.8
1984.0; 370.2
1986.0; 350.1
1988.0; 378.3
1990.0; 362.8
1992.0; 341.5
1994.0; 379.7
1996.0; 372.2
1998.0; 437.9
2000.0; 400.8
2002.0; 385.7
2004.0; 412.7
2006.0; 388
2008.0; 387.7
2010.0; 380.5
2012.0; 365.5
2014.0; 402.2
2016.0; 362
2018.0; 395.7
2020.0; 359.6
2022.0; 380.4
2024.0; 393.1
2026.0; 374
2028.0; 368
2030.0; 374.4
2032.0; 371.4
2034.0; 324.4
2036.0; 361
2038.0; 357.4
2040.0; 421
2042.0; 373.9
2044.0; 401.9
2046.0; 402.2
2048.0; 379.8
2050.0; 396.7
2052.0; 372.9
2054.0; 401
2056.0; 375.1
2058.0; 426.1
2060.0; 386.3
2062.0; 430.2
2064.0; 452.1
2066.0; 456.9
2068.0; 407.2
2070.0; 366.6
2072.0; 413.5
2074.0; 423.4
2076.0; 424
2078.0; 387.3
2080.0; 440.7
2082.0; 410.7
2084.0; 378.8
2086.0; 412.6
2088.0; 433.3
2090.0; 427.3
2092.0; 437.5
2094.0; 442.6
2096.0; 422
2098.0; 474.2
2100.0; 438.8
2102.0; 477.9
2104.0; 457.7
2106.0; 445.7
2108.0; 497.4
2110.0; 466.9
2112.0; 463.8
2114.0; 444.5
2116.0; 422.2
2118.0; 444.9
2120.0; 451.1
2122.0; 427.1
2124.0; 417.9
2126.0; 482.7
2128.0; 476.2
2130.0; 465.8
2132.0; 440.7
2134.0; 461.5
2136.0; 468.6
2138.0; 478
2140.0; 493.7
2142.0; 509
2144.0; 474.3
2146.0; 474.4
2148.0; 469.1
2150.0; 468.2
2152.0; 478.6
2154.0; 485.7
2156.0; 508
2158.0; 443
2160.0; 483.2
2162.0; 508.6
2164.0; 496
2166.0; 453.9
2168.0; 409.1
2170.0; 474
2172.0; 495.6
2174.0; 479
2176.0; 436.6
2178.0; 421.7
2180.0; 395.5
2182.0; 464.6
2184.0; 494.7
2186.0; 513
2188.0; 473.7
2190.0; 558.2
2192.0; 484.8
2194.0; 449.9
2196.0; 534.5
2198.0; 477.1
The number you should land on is 3.4 Hz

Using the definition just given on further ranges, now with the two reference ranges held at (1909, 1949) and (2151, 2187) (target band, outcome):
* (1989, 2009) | 0.2 Hz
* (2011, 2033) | 1.3 Hz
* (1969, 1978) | 0.5 Hz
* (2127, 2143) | -0.7 Hz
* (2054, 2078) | 0.5 Hz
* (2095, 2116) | -0.8 Hz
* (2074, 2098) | 0.5 Hz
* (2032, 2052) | 1.5 Hz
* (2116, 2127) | 0.1 Hz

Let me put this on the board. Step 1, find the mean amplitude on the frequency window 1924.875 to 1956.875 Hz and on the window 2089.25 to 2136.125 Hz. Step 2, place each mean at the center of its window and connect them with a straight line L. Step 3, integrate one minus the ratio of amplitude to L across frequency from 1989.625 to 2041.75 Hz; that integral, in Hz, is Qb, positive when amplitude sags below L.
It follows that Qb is 1.6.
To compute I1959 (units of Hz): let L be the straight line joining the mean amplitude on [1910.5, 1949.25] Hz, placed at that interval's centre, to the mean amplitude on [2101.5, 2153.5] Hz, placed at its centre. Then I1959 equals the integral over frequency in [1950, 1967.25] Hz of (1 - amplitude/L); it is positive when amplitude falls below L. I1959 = 1.7 Hz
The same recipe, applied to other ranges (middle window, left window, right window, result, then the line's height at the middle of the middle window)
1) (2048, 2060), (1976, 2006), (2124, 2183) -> 0.6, 412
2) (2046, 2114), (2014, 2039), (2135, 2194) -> -2.3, 411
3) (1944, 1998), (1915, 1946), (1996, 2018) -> 3.4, 377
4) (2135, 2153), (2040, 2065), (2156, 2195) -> -1.0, 453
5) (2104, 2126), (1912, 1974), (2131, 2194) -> -0.2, 447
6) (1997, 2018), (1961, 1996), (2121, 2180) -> -0.7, 380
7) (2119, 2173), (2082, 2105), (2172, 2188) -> -2.3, 451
